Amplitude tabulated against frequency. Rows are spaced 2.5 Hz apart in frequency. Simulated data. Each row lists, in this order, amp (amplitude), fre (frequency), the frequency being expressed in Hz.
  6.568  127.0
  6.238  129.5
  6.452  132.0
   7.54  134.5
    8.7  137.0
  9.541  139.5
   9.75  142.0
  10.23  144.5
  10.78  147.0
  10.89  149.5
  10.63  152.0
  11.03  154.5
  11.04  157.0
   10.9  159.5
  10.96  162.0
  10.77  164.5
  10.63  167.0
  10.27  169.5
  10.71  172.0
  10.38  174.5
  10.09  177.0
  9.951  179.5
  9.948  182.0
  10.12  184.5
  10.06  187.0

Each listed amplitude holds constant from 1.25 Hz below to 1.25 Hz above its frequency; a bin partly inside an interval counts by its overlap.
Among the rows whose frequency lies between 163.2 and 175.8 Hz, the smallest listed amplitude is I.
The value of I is 10.27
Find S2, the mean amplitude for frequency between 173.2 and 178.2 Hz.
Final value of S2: 10.2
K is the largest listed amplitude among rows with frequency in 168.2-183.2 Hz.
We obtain 10.71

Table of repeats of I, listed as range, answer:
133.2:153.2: 7.54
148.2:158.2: 10.63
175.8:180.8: 9.951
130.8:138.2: 6.452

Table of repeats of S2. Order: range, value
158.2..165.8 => 10.9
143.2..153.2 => 10.6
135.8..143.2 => 9.33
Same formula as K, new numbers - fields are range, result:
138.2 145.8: 10.23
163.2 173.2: 10.77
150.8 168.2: 11.04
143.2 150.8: 10.89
